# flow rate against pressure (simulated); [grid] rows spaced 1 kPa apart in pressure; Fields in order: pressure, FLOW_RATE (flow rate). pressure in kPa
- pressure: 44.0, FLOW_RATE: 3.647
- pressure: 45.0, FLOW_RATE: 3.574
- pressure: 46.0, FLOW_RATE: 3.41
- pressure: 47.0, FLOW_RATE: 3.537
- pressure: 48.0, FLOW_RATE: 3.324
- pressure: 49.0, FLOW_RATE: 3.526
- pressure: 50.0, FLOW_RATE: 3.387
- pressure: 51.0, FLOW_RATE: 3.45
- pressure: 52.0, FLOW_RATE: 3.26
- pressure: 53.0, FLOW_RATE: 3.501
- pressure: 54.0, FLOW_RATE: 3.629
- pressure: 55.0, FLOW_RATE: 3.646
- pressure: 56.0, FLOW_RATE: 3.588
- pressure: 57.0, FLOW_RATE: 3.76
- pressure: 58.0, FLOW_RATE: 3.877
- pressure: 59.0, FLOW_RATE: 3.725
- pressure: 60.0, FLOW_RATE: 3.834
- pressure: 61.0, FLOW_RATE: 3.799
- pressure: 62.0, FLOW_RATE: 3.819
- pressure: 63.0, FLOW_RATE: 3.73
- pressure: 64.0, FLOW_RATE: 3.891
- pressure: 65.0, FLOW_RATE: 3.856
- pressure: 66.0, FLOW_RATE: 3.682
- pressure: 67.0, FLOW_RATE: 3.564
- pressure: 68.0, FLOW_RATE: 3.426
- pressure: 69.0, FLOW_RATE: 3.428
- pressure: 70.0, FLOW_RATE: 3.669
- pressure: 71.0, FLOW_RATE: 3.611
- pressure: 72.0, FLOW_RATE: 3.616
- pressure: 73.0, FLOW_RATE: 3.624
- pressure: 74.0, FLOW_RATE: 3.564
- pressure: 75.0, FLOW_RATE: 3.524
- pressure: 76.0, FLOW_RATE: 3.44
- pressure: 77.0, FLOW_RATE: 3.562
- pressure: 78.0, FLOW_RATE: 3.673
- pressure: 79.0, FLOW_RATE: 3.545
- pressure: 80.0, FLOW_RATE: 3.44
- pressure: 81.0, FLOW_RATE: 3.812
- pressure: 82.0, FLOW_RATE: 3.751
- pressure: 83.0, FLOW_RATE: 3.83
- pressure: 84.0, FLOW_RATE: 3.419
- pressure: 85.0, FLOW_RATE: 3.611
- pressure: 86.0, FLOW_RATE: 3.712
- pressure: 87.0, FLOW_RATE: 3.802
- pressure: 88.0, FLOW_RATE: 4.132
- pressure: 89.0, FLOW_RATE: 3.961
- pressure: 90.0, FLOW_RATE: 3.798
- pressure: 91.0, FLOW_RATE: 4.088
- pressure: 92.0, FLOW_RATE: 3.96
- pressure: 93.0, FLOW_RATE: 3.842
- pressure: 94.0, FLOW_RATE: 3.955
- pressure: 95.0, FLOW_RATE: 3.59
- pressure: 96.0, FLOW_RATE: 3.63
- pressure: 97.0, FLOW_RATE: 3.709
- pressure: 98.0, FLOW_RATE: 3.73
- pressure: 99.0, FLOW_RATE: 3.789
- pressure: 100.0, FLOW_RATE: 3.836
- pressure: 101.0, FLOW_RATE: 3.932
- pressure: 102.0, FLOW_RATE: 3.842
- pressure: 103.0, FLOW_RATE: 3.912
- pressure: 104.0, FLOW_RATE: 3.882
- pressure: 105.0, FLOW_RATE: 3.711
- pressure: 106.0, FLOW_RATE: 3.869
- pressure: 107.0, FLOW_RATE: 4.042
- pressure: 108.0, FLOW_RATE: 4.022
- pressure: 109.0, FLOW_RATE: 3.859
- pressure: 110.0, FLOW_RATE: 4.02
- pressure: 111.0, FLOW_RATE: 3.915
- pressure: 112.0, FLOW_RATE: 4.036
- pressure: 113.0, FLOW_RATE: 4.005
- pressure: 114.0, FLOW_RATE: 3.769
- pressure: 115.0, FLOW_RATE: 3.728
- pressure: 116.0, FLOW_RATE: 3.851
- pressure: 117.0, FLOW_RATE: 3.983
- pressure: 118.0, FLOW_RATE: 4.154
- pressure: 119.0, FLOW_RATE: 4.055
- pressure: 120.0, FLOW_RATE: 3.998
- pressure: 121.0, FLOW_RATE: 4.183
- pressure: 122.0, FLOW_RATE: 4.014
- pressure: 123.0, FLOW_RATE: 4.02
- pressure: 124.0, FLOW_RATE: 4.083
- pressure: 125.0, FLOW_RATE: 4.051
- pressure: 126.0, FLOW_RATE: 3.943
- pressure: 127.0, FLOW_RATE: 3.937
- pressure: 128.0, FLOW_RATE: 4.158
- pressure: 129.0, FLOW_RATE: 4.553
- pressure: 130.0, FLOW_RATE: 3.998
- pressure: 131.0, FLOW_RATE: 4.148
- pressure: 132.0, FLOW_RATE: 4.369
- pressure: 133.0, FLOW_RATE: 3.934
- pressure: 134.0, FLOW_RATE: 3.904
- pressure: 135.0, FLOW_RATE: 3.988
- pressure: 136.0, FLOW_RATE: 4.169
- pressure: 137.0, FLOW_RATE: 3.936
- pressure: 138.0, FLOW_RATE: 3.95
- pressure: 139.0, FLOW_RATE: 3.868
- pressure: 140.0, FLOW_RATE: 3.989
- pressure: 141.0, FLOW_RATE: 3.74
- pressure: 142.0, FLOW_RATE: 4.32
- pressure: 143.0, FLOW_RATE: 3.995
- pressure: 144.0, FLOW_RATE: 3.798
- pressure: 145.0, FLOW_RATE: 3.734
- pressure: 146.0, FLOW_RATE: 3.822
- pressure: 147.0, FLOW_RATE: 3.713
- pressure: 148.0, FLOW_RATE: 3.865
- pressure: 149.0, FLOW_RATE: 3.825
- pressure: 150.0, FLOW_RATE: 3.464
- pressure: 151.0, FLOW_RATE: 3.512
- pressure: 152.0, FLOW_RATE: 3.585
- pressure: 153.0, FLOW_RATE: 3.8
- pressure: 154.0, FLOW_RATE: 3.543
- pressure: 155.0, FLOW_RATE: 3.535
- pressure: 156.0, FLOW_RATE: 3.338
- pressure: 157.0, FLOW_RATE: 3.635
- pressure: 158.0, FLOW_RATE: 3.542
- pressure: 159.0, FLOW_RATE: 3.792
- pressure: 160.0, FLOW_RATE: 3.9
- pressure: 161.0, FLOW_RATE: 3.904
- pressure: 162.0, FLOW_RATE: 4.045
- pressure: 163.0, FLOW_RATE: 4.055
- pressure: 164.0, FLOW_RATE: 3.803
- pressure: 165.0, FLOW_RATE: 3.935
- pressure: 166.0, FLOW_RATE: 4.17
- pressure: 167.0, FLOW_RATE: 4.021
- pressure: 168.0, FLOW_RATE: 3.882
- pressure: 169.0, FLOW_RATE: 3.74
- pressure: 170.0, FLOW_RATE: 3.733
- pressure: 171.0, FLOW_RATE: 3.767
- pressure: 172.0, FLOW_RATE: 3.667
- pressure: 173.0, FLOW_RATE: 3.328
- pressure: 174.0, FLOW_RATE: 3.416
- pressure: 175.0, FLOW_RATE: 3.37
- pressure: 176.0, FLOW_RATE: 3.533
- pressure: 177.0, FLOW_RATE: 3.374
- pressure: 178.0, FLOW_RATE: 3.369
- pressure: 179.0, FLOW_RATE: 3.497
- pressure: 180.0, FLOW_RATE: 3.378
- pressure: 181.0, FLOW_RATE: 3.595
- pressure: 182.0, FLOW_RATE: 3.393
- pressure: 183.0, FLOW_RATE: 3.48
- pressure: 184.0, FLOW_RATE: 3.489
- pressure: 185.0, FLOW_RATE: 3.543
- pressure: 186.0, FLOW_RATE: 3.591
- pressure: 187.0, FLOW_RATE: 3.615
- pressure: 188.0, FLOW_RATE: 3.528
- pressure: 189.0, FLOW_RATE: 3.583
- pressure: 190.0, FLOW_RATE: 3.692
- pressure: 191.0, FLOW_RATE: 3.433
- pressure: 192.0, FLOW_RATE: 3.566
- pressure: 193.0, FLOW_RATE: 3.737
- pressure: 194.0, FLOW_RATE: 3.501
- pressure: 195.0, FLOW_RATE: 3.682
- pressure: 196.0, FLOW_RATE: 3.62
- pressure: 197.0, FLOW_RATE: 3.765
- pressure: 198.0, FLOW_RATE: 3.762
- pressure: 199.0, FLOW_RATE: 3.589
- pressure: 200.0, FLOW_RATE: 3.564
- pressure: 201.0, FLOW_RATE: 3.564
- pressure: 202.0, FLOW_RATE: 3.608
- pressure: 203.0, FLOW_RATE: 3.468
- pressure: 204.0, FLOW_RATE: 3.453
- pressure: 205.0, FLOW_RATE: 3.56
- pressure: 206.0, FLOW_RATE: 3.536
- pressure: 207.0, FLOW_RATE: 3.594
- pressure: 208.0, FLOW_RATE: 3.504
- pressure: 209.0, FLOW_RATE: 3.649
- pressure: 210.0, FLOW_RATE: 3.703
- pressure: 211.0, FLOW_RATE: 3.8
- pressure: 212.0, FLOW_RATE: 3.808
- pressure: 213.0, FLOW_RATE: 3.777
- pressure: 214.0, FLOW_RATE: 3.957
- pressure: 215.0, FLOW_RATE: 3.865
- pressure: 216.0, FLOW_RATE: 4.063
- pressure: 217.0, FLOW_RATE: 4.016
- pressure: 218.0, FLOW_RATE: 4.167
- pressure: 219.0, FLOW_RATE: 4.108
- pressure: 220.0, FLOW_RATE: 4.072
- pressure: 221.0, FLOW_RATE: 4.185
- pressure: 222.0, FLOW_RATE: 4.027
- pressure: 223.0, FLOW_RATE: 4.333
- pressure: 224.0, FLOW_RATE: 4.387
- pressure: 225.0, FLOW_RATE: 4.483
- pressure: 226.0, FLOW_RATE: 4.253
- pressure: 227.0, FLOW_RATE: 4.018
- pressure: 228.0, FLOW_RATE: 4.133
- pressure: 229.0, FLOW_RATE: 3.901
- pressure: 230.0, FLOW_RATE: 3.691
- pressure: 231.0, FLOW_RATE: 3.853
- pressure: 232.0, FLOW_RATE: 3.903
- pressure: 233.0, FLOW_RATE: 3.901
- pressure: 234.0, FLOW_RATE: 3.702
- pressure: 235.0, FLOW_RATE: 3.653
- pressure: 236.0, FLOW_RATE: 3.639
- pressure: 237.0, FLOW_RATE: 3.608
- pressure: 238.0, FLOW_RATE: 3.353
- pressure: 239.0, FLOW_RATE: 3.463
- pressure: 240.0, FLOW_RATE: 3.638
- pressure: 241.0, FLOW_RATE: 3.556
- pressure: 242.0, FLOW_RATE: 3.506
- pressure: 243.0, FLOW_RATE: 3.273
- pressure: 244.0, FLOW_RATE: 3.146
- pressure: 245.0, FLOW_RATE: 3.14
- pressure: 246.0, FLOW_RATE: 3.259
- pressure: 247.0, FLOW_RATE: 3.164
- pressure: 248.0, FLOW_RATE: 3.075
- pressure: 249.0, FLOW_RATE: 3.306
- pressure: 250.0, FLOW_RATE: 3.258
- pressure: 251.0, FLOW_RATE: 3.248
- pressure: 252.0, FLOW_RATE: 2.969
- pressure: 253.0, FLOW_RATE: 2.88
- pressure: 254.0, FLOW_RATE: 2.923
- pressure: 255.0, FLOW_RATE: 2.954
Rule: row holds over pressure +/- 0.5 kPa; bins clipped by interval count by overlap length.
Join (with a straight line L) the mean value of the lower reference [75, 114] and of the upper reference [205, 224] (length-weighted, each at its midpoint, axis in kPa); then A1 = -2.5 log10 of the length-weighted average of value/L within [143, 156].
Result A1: 0.05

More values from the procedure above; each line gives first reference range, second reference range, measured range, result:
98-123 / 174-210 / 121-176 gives -0.03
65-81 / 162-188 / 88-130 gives -0.10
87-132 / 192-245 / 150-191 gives 0.06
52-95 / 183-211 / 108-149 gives -0.10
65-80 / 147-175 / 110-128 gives -0.10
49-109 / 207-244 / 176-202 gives 0.08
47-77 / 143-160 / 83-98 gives -0.05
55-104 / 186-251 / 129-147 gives -0.08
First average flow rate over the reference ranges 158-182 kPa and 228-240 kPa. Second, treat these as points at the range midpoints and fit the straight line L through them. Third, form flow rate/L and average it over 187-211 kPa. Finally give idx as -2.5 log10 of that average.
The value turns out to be 0.03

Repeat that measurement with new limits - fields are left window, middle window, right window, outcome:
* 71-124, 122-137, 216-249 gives -0.075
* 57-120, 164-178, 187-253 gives 0.010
